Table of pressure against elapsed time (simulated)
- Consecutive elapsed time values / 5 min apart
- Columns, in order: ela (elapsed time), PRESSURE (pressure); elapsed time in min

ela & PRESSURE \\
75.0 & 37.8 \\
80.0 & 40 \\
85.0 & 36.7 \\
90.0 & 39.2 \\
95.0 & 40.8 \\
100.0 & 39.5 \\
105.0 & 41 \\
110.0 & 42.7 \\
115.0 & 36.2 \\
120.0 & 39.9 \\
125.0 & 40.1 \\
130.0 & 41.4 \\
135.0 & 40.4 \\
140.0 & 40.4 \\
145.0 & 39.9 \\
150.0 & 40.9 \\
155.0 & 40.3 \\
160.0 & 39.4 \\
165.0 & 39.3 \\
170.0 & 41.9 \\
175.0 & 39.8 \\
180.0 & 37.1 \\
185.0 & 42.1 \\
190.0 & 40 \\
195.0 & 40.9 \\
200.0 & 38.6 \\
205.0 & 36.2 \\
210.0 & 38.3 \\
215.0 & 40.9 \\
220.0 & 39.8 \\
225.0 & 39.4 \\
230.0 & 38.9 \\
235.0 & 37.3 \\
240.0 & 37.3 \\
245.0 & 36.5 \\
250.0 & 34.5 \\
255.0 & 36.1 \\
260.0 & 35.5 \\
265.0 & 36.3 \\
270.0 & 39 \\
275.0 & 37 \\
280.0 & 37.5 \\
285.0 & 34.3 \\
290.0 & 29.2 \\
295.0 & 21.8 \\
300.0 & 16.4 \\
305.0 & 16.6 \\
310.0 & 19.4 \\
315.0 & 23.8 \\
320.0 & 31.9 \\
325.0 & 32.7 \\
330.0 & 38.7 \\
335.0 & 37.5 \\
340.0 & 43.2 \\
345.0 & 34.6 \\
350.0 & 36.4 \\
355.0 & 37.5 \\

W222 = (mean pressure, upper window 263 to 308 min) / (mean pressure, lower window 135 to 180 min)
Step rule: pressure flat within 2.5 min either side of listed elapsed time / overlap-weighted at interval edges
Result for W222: 0.74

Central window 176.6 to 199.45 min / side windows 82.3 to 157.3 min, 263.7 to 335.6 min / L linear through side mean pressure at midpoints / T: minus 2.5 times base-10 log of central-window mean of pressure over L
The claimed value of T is -0.108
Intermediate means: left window 40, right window 29.8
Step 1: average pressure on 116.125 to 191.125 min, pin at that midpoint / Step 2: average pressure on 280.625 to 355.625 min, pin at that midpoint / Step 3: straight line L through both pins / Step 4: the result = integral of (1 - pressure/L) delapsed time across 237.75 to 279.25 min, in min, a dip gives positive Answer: -3.38 min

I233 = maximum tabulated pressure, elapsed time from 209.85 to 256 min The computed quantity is 40.9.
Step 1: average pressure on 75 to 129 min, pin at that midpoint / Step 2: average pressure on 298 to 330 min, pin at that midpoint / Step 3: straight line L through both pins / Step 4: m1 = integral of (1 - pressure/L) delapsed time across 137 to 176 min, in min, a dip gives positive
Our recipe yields -4.92 min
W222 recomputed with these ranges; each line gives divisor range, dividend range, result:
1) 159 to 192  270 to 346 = 0.76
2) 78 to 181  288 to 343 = 0.71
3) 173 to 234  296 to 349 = 0.75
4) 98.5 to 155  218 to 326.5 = 0.80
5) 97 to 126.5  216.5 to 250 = 0.95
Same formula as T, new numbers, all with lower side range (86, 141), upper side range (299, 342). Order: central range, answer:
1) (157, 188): -0.08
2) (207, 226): -0.14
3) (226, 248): -0.12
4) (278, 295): -0.03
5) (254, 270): -0.13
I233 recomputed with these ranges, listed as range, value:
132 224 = 42.1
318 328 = 32.7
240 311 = 39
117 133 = 41.4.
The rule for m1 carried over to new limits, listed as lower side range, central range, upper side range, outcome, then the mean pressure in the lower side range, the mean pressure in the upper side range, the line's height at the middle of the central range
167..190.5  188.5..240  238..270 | -0.8 min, 40.2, 36.2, 38.3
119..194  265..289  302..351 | -1.8 min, 40.2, 31.2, 33.8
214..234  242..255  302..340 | 0.4 min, 39.5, 29.5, 36.9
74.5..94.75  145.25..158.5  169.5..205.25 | -0.4 min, 38.8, 39.7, 39.3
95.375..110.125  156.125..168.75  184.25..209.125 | 0.0 min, 40.8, 39.3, 39.8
